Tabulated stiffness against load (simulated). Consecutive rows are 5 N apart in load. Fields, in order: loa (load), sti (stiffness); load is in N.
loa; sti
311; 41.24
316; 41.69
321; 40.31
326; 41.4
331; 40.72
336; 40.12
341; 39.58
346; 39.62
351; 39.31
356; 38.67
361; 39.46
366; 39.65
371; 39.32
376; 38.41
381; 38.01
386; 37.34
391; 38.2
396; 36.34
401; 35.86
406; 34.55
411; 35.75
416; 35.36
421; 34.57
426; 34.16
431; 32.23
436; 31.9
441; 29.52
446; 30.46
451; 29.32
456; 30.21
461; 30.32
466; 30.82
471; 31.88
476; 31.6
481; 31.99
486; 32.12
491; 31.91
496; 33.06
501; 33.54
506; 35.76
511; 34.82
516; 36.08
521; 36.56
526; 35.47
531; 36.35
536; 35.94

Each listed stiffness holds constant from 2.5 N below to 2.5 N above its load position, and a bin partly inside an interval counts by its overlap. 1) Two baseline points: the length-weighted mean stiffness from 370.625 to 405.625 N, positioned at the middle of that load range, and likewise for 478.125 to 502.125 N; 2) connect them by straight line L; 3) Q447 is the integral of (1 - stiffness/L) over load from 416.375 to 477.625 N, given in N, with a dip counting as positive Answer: 5.3 N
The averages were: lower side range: 37.4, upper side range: 32.5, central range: 31.6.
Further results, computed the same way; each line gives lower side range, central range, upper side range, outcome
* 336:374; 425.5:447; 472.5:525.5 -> 2.8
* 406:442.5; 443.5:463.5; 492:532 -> 2.3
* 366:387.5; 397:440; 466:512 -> 2.6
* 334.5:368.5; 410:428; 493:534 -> 1.3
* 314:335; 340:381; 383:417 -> -0.5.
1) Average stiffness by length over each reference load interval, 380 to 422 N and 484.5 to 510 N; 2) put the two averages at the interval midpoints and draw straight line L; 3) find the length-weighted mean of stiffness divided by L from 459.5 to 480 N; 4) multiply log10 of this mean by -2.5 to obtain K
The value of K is 0.10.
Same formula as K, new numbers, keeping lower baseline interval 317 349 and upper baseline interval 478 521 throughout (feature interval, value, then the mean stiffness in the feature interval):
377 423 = 0.04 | 36.3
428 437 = 0.13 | 32.2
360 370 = -0.01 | 39.5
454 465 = 0.17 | 30.3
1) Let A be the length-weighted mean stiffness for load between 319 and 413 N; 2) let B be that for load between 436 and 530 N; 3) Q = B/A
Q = 0.84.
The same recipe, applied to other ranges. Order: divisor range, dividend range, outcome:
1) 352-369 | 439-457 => 0.76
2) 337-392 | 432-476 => 0.79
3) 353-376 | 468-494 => 0.81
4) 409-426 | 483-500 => 0.93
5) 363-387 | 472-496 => 0.83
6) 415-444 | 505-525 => 1.09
